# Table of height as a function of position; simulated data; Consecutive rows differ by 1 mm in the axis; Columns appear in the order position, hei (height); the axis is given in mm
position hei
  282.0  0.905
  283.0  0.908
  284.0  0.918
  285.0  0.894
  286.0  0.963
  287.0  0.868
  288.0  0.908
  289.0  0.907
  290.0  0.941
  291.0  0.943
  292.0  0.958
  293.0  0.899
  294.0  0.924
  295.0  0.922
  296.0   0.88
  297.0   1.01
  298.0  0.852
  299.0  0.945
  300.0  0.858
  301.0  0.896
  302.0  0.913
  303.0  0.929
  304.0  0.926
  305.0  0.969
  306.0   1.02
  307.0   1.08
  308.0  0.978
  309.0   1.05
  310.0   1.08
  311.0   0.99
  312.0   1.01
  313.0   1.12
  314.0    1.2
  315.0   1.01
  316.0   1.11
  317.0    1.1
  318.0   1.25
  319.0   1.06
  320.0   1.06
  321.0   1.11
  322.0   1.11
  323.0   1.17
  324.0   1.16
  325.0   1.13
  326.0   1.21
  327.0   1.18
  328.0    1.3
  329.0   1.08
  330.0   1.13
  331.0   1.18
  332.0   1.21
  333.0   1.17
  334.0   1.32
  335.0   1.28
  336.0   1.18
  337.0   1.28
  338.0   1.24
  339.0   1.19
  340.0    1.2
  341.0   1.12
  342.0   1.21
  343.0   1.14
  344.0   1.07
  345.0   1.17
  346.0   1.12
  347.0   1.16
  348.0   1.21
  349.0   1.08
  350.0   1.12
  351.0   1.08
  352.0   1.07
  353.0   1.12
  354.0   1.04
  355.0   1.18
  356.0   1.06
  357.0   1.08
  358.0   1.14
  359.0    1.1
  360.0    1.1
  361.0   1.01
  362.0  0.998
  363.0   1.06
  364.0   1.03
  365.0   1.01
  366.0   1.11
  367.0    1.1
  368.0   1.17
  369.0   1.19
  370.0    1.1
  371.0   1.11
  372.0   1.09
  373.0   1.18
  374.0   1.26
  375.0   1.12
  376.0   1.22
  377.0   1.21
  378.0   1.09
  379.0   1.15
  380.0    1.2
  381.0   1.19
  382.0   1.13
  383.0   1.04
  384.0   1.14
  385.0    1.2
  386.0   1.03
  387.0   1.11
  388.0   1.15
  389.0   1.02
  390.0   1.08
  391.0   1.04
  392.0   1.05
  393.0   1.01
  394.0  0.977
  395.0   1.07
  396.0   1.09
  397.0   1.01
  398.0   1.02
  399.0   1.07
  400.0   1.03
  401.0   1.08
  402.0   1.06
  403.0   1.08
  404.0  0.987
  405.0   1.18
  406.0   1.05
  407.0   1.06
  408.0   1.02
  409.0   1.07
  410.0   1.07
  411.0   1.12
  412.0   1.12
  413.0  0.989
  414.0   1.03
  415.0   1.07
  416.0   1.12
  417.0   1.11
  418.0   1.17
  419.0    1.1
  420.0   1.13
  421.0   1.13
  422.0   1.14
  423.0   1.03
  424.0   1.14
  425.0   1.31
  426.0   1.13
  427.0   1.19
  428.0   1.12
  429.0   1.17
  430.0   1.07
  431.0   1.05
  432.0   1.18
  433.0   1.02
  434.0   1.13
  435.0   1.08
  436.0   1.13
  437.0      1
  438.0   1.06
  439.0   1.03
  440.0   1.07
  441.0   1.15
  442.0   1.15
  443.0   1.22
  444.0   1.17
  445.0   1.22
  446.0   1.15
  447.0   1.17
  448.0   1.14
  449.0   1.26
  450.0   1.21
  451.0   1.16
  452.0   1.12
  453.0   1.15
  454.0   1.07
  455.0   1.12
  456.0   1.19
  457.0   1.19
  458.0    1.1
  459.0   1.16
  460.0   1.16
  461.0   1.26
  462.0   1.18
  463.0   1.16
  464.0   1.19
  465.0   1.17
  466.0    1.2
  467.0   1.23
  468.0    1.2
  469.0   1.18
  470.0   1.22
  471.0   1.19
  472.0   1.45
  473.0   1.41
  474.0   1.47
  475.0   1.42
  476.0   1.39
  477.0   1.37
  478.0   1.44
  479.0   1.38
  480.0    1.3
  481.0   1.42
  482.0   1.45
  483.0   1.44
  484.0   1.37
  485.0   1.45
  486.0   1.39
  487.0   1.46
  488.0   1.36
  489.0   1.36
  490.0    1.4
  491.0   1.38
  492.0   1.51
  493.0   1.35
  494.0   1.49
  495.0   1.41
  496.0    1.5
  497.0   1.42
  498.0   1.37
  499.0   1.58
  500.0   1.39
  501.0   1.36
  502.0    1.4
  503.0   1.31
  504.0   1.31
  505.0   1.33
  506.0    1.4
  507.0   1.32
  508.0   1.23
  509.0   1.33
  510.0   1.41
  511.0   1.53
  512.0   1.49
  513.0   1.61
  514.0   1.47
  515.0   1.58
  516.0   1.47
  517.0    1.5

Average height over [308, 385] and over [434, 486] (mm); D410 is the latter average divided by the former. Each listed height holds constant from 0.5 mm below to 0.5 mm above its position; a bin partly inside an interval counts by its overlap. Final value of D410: 1.08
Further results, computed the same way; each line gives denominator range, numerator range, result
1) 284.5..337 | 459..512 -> 1.29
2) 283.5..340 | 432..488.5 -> 1.17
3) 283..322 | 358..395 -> 1.12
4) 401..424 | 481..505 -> 1.30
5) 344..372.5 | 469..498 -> 1.27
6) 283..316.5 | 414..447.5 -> 1.16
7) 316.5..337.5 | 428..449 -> 0.95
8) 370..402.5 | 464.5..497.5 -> 1.24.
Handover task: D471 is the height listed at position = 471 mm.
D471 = 1.19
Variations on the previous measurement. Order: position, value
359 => 1.1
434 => 1.13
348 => 1.21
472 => 1.45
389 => 1.02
